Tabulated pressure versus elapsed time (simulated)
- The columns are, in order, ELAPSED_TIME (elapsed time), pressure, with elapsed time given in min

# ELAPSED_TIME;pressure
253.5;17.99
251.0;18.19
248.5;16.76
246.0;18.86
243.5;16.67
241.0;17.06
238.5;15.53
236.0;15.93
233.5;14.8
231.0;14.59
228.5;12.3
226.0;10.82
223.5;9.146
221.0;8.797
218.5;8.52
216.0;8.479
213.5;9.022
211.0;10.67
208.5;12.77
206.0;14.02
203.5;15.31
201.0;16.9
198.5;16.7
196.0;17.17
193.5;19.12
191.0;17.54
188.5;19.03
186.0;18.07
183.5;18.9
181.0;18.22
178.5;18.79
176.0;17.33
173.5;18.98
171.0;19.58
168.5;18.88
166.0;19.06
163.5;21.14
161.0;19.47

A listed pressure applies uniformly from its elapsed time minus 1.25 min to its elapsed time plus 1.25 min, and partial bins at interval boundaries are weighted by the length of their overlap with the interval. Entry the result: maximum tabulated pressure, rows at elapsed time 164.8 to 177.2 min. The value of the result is 19.58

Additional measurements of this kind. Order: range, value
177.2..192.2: 19.03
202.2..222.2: 15.31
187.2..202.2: 19.12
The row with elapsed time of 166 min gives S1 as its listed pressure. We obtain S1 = 19.06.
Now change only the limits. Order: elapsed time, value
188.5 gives 19.03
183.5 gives 18.9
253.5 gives 17.99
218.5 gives 8.52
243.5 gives 16.67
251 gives 18.19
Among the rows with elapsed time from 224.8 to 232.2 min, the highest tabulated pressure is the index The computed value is 14.59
